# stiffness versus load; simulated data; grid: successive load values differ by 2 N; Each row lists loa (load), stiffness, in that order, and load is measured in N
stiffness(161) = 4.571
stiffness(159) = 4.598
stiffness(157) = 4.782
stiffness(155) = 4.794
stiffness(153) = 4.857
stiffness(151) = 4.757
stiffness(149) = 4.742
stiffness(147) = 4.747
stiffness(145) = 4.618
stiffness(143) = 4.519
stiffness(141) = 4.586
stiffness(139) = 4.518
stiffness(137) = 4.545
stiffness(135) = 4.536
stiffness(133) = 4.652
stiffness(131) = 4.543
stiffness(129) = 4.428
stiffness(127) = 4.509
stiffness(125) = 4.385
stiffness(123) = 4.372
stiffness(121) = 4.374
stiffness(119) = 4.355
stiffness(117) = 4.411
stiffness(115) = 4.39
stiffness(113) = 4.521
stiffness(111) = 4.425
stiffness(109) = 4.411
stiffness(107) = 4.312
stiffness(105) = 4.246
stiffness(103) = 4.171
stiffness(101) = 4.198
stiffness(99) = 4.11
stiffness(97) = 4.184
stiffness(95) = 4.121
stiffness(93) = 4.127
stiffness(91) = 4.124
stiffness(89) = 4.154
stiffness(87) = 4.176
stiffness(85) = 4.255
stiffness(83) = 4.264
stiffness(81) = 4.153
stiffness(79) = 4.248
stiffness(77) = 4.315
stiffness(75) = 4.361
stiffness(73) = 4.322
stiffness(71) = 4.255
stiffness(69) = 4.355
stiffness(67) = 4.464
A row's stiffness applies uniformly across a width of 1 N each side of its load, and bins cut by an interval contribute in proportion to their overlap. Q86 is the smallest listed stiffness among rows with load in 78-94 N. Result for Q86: 4.124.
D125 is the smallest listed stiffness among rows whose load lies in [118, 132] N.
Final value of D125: 4.355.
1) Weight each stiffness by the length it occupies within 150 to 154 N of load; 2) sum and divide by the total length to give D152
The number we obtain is 4.81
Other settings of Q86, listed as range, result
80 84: 4.153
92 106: 4.11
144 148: 4.618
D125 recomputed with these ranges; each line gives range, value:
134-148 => 4.518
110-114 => 4.425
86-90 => 4.154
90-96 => 4.121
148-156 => 4.742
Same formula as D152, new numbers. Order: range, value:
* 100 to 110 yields 4.27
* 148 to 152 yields 4.75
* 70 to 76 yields 4.31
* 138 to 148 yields 4.6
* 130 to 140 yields 4.56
